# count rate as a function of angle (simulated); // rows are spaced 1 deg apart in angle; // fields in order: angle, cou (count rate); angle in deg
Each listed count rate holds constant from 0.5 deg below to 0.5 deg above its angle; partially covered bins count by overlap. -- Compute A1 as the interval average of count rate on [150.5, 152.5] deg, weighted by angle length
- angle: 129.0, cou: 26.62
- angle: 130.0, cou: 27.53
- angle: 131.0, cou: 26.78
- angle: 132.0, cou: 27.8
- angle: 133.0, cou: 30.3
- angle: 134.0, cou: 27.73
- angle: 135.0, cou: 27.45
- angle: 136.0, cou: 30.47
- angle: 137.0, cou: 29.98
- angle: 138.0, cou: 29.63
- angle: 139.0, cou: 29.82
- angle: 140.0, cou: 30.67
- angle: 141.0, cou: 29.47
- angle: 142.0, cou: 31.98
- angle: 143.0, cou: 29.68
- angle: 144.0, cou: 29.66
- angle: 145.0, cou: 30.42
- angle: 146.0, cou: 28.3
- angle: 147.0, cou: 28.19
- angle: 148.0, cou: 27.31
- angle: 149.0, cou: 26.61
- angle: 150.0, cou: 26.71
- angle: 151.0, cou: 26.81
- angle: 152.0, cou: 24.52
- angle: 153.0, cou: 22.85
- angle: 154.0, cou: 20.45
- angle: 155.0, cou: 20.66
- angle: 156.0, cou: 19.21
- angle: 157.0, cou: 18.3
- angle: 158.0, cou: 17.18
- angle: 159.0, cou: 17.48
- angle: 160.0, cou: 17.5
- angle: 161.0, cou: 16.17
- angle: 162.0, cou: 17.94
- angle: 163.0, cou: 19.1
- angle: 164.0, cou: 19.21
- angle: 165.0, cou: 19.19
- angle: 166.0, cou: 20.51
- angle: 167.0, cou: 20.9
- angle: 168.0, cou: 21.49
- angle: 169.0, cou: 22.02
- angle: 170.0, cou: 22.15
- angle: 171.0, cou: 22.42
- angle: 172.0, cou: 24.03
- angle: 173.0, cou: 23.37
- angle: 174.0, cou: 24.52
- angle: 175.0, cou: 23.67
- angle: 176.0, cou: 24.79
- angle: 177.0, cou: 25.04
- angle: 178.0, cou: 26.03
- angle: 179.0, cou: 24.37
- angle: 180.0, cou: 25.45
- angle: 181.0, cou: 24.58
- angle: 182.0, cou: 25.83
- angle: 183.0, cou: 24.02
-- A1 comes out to 25.7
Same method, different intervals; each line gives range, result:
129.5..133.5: 28.1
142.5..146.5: 29.5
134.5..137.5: 29.3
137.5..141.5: 29.9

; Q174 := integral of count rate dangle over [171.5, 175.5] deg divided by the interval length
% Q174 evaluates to 23.9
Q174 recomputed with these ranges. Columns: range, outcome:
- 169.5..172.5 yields 22.9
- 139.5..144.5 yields 30.3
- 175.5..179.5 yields 25.1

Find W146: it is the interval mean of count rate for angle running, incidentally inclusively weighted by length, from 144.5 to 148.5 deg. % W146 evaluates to 28.6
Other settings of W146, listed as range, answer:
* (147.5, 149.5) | 27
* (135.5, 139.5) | 30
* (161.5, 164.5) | 18.8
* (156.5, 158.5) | 17.7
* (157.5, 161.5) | 17.1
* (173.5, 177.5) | 24.5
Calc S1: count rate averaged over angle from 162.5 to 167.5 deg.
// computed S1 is 19.8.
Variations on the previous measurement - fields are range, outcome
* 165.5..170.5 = 21.4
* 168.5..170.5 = 22.1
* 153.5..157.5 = 19.7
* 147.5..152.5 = 26.4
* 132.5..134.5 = 29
